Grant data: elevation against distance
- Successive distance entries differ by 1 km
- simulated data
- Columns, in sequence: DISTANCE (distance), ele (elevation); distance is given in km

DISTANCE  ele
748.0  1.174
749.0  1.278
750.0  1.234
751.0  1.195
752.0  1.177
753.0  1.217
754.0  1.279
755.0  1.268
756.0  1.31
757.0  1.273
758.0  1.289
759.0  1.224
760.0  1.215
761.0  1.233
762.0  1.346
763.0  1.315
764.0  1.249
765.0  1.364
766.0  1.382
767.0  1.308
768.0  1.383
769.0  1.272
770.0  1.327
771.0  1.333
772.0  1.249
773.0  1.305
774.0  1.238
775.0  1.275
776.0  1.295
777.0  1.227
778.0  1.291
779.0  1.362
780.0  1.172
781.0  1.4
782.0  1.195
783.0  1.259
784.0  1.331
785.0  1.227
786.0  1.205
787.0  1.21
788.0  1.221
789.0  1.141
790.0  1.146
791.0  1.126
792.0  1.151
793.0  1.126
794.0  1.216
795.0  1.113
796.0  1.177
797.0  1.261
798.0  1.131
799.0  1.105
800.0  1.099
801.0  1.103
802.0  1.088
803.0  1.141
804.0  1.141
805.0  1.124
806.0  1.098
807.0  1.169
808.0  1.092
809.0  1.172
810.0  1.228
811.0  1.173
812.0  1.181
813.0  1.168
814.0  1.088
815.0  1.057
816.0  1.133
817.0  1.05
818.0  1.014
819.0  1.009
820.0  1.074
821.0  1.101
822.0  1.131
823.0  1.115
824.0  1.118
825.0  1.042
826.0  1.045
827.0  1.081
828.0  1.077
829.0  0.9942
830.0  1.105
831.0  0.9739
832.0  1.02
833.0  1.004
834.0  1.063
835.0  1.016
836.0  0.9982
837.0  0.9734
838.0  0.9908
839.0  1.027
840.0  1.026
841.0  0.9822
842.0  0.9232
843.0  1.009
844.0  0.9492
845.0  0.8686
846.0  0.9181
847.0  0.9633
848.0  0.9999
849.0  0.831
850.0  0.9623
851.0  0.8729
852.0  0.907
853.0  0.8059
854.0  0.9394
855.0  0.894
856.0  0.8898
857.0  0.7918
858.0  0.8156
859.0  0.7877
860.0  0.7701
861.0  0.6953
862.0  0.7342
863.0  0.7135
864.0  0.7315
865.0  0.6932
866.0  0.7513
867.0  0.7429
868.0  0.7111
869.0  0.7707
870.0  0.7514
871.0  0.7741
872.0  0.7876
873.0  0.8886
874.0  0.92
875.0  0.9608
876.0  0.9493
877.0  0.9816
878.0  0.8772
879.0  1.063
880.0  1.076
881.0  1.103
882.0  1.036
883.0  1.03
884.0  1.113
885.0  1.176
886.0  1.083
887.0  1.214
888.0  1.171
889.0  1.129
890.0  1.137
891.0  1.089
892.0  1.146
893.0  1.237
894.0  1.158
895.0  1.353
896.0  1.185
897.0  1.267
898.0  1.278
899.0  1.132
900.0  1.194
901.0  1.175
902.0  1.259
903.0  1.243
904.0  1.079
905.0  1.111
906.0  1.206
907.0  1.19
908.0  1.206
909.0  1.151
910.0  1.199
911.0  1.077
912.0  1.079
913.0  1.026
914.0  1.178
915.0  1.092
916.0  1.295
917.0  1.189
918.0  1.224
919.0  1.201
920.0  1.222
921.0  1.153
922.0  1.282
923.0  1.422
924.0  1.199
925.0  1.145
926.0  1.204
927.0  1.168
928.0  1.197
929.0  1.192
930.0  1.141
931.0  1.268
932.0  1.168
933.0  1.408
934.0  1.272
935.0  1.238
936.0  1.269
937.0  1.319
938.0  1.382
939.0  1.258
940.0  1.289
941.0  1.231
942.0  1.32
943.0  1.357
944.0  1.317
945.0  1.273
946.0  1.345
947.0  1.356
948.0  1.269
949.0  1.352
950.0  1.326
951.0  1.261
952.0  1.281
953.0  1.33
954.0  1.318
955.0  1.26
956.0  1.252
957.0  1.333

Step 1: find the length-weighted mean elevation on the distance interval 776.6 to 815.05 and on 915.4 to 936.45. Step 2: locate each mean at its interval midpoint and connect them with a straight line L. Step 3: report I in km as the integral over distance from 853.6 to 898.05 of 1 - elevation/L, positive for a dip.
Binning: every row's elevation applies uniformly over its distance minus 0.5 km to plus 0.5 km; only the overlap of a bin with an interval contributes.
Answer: 9.2 km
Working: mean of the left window 1.18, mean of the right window 1.23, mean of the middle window 0.961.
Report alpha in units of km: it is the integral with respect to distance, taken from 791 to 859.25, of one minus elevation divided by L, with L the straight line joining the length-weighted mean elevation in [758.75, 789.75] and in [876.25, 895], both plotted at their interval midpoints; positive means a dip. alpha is 9.03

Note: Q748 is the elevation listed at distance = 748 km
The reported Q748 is 1.174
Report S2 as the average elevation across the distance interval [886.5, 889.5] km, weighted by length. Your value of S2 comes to 1.17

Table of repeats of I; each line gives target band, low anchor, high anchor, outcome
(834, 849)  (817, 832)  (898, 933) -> 1.5 km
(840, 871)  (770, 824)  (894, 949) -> 9.3 km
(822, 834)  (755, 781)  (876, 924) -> 1.7 km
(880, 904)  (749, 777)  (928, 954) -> 2.2 km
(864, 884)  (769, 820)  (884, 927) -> 5.0 km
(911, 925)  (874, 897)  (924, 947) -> 0.2 km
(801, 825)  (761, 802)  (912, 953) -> 2.5 km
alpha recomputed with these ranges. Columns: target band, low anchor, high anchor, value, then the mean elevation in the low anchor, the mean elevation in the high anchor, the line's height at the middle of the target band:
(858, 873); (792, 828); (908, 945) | 5.37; 1.12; 1.23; 1.17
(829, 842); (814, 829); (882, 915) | 0.93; 1.07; 1.16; 1.09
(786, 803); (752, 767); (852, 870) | -0.67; 1.28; 0.782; 1.11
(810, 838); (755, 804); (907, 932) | 3.51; 1.24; 1.19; 1.22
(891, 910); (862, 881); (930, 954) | -3.06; 0.845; 1.3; 1.03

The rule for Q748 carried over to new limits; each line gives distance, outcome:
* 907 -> 1.19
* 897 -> 1.267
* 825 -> 1.042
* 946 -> 1.345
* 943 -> 1.357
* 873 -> 0.8886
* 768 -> 1.383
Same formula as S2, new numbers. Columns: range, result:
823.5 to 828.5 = 1.07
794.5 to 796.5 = 1.15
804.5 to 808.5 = 1.12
